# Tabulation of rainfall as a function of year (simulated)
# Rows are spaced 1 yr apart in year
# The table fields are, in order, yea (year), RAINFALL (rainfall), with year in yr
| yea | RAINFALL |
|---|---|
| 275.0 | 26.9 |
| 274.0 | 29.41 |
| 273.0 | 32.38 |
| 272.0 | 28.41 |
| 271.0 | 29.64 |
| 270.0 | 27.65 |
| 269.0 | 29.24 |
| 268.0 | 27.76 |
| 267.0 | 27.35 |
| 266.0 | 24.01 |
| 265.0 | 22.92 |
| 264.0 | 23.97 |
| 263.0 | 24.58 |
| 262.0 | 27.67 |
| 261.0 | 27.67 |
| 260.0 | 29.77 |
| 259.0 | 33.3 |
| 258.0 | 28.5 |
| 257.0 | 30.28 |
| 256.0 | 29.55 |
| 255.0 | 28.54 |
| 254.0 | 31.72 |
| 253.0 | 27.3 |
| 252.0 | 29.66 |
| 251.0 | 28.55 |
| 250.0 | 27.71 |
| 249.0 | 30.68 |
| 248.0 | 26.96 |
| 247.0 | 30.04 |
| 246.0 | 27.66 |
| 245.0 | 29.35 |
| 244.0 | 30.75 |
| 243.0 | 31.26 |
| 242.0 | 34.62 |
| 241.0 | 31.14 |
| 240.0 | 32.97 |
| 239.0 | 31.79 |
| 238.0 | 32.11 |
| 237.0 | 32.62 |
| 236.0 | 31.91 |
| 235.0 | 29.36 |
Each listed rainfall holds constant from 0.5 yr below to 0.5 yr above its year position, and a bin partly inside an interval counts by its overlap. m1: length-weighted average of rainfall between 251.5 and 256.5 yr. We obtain 29.4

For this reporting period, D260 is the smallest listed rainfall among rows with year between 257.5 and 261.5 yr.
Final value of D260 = 27.67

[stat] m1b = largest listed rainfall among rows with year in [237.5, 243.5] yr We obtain 34.62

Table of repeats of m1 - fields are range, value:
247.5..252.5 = 28.7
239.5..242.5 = 32.9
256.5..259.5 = 30.7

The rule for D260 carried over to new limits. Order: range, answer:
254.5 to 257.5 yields 28.54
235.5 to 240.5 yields 31.79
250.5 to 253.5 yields 27.3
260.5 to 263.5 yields 24.58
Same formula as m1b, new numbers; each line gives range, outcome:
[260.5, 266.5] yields 27.67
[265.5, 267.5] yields 27.35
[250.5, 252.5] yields 29.66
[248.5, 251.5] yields 30.68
